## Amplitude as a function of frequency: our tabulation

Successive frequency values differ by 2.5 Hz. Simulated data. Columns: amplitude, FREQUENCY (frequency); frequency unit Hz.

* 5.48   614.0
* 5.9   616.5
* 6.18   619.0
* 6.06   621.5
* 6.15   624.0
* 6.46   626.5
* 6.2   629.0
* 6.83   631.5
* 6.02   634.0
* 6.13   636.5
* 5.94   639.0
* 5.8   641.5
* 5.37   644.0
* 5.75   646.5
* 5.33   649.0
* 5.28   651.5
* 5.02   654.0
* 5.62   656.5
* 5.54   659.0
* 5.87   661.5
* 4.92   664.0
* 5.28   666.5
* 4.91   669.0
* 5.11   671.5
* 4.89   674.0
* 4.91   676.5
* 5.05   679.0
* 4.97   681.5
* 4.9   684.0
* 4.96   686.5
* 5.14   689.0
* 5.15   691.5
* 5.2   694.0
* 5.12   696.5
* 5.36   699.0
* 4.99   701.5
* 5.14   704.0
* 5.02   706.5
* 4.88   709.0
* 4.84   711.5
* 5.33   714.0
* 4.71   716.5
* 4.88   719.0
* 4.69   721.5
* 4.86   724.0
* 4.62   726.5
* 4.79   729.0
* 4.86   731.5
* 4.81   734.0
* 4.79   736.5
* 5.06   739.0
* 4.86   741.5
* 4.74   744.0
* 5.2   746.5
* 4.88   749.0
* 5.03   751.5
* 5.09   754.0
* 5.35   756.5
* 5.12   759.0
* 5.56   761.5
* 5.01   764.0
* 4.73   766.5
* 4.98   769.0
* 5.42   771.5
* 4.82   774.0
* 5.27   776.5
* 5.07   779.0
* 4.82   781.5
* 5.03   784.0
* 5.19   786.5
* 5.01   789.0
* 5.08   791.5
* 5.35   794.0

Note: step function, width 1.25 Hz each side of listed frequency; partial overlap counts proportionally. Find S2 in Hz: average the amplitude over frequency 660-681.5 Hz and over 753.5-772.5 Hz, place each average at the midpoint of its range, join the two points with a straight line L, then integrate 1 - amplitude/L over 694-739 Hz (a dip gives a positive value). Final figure 1.8 Hz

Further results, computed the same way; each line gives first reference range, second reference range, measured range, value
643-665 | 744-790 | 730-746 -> 0.9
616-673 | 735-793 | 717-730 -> 1.3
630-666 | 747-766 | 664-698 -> 2.9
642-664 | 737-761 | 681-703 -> 0.8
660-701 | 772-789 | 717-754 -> 1.5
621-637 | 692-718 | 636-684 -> 3.8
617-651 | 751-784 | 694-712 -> 1.5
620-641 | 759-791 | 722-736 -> 1.7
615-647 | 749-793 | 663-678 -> 2.0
